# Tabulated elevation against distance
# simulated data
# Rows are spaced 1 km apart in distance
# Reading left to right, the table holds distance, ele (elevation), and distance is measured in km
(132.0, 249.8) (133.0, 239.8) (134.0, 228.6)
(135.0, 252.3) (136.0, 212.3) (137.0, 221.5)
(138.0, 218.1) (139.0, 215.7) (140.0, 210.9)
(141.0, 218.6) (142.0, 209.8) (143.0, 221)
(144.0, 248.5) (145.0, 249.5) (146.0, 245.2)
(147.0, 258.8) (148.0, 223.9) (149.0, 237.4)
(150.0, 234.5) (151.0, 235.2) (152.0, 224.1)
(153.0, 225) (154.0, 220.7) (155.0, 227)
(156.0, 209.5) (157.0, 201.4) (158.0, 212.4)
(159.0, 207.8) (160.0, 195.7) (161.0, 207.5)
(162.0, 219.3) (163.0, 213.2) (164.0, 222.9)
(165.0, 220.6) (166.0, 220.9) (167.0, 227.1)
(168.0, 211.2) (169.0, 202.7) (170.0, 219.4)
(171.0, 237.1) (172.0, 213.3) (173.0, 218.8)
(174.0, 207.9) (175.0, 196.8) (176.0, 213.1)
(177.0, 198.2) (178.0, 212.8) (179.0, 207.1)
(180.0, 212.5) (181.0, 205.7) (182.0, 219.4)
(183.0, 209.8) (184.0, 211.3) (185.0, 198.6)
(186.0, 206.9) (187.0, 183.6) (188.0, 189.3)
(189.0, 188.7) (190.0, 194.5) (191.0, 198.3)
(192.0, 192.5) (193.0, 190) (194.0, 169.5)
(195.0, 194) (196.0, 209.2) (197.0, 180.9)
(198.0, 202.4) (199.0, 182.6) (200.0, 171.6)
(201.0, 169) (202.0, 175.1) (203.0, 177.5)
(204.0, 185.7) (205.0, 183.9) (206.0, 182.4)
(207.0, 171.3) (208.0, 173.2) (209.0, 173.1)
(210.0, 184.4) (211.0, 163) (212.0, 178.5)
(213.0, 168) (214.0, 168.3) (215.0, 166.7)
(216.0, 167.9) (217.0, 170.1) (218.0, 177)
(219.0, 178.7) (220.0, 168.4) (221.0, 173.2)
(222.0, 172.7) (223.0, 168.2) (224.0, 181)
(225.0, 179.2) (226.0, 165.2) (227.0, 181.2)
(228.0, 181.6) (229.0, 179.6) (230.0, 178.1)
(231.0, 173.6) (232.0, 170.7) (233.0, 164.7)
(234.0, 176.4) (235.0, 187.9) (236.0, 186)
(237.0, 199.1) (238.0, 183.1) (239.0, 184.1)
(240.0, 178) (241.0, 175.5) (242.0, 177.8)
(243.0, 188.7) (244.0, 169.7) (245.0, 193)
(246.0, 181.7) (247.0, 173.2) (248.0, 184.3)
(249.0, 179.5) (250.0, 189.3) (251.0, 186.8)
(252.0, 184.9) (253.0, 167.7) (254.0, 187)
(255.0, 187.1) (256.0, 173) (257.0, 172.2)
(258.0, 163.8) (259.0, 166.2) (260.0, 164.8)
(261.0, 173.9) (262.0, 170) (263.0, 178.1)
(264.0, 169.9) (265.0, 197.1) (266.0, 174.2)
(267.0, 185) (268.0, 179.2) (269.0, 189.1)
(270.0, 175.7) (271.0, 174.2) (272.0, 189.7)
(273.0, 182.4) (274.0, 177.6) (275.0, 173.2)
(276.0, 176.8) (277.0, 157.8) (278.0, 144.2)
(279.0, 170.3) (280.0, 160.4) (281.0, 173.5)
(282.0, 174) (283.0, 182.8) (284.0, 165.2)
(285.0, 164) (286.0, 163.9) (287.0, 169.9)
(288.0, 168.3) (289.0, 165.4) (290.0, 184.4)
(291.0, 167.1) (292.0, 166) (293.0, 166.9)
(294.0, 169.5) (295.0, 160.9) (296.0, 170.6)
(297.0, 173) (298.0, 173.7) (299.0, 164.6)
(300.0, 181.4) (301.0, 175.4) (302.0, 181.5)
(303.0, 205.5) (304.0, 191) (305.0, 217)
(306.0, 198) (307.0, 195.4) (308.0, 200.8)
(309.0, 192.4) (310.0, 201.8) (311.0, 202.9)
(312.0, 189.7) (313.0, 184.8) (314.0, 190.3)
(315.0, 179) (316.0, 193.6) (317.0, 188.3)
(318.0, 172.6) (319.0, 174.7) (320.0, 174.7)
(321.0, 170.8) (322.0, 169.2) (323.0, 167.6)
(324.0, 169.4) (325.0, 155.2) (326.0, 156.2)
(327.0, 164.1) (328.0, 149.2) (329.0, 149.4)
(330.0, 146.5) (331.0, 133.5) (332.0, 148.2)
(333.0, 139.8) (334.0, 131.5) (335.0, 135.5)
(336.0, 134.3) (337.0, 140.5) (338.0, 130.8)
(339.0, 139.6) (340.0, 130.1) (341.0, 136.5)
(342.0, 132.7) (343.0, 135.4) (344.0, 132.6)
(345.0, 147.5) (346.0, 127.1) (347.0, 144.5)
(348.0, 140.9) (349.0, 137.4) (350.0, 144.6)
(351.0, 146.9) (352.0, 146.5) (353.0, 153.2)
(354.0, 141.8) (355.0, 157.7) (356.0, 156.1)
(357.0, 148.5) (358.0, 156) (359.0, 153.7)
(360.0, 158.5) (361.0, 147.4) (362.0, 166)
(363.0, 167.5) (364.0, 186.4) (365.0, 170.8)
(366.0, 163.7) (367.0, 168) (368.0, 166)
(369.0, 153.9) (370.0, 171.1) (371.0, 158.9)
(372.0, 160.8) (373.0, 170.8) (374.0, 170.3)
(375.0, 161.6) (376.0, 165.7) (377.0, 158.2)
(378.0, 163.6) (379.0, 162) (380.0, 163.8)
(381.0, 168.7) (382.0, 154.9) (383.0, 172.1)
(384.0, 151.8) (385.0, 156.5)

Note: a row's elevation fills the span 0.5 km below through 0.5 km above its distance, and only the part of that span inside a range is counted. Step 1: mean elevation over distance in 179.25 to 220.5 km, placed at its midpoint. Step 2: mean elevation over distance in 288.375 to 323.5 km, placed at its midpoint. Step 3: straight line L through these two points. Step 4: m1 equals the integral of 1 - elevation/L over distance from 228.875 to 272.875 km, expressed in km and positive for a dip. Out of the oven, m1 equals 1.1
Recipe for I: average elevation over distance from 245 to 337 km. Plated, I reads 173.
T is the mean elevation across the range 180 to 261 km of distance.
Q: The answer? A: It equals 182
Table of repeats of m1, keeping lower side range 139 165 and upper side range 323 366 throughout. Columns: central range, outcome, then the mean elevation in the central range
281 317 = -3.4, 181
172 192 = 0.7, 204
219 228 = 1.0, 174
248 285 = 0.6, 175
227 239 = 0.7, 180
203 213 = 1.2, 177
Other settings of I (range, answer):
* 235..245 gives 183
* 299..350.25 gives 163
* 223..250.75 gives 180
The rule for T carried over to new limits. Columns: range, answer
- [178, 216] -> 188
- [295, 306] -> 183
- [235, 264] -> 179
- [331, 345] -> 136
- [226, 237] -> 178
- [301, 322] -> 189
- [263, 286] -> 174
